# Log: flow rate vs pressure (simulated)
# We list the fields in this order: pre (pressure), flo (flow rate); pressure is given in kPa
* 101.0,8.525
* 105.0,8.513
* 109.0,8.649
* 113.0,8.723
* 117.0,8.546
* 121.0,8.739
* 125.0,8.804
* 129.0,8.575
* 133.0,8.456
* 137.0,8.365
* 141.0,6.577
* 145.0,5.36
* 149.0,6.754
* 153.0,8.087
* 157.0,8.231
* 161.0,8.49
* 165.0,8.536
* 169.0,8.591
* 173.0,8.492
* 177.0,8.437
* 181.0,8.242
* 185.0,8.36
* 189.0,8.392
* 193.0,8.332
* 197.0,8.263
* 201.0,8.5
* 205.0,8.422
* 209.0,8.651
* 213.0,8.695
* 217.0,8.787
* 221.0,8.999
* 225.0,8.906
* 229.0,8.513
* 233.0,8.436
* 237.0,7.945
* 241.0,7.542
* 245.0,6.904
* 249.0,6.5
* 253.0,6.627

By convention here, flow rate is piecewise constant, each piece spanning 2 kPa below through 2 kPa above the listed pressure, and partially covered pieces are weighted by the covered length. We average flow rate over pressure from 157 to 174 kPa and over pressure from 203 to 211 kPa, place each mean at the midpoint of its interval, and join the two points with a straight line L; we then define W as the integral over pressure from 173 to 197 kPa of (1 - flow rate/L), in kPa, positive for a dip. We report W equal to 0.4 kPa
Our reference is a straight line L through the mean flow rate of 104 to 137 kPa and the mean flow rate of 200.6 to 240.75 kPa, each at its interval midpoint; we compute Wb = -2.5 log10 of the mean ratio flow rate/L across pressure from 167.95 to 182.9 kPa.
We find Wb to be 0.02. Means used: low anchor 8.61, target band 8.43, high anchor 8.54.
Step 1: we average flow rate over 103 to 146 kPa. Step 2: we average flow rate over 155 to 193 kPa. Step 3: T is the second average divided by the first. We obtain 1.03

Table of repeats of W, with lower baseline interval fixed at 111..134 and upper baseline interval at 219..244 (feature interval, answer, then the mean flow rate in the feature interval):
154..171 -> 0.18 kPa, 8.44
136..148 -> 2.74 kPa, 6.63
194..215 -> -0.22 kPa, 8.5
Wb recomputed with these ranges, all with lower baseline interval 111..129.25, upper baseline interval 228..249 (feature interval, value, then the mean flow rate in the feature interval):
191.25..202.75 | -0.04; 8.36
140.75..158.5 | 0.20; 7.01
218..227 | -0.14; 8.93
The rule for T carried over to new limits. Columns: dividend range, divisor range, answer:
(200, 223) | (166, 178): 1.02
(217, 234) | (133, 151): 1.26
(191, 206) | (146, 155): 1.16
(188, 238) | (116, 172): 1.07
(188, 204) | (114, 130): 0.97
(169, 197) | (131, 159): 1.13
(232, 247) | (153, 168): 0.91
